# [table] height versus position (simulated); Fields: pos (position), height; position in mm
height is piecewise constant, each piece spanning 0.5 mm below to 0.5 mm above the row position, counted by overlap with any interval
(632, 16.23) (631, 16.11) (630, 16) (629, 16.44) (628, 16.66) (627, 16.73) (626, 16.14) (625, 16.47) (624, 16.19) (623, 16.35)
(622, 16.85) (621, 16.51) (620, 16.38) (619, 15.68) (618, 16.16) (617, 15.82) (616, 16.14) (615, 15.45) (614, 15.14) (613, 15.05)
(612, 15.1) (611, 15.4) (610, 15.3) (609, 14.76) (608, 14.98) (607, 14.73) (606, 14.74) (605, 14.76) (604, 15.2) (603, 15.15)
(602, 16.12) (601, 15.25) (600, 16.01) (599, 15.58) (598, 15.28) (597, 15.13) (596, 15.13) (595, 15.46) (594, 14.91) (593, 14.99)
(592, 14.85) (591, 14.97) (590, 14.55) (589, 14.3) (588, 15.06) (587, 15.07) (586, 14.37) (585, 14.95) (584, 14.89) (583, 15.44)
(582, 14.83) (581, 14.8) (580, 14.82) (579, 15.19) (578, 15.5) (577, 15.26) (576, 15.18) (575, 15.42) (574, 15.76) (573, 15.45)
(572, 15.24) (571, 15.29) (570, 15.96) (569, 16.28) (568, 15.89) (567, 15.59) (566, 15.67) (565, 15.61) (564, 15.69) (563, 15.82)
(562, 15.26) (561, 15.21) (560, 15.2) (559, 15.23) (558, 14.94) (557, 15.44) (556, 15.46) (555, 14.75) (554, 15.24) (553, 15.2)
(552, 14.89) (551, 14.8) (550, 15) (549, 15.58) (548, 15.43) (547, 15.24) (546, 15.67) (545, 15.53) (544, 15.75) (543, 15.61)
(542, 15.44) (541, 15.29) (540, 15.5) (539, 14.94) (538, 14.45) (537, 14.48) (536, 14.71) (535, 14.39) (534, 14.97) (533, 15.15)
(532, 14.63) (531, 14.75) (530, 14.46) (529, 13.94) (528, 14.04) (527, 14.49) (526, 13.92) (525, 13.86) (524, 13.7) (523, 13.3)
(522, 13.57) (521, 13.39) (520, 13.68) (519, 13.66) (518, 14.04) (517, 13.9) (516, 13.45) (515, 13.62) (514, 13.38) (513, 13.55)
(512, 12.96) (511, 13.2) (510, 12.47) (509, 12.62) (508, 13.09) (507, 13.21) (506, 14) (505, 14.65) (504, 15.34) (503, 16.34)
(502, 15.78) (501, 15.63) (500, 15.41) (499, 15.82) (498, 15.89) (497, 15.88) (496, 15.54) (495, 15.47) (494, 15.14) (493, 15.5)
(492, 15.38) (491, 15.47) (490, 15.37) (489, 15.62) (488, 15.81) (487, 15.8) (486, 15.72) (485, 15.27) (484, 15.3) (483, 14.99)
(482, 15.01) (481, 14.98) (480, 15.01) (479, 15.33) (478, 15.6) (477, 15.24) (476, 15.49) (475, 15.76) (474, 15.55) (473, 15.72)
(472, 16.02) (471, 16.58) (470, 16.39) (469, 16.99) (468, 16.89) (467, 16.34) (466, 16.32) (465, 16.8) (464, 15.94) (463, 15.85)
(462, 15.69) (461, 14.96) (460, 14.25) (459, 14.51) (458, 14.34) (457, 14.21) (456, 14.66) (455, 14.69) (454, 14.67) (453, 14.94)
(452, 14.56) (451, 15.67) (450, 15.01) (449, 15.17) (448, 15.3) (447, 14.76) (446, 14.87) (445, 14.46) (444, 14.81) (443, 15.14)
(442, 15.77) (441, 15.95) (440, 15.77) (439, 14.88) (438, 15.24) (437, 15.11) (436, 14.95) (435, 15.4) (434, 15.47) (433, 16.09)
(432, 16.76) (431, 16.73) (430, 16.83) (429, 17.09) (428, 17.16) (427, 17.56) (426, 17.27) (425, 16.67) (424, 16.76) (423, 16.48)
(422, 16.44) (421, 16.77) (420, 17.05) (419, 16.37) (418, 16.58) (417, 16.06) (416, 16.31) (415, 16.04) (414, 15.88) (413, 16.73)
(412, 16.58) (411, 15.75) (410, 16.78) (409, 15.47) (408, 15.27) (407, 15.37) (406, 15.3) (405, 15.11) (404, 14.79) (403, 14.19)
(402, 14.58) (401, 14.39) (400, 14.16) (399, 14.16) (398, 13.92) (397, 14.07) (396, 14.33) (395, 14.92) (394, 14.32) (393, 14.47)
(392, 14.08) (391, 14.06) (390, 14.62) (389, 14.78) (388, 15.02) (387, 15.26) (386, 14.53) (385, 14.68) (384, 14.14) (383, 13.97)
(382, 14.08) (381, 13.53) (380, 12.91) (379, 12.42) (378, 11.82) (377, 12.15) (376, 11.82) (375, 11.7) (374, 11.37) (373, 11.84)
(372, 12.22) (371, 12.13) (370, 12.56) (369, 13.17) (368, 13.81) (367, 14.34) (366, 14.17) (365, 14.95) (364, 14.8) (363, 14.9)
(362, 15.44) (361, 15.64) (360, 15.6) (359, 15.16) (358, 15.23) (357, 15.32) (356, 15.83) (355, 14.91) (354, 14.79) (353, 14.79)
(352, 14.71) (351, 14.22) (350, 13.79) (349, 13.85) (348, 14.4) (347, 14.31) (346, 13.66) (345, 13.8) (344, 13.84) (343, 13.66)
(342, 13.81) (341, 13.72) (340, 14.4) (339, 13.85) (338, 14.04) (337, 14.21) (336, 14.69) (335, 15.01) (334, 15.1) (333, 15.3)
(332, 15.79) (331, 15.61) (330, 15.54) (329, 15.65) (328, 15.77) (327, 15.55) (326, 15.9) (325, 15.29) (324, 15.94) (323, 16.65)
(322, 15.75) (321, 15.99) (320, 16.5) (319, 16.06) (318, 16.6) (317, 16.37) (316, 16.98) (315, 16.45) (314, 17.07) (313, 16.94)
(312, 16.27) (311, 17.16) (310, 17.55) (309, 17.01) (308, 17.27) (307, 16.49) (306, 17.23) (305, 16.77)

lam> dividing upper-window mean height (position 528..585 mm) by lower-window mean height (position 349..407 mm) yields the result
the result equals 1.08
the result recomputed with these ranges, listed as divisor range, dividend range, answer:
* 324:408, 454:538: 1.04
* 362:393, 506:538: 1.02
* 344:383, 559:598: 1.10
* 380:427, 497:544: 0.94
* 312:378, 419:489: 1.07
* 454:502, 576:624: 0.98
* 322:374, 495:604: 1.02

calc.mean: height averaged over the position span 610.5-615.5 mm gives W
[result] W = 15.2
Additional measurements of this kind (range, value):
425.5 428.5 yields 17.3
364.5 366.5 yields 14.6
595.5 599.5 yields 15.3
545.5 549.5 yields 15.5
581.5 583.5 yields 15.1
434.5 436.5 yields 15.2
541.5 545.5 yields 15.6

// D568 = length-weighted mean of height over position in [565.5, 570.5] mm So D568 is 15.9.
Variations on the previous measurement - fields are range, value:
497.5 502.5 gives 15.7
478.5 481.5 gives 15.1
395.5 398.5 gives 14.1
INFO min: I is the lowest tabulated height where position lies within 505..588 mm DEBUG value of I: 12.47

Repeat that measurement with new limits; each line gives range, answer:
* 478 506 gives 14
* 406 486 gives 14.21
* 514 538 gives 13.3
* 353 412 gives 11.37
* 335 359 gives 13.66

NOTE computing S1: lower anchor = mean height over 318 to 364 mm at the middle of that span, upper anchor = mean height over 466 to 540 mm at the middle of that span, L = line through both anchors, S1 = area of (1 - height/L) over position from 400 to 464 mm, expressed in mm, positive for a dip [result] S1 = -3.0 mm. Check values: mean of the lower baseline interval 15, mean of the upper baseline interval 14.8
